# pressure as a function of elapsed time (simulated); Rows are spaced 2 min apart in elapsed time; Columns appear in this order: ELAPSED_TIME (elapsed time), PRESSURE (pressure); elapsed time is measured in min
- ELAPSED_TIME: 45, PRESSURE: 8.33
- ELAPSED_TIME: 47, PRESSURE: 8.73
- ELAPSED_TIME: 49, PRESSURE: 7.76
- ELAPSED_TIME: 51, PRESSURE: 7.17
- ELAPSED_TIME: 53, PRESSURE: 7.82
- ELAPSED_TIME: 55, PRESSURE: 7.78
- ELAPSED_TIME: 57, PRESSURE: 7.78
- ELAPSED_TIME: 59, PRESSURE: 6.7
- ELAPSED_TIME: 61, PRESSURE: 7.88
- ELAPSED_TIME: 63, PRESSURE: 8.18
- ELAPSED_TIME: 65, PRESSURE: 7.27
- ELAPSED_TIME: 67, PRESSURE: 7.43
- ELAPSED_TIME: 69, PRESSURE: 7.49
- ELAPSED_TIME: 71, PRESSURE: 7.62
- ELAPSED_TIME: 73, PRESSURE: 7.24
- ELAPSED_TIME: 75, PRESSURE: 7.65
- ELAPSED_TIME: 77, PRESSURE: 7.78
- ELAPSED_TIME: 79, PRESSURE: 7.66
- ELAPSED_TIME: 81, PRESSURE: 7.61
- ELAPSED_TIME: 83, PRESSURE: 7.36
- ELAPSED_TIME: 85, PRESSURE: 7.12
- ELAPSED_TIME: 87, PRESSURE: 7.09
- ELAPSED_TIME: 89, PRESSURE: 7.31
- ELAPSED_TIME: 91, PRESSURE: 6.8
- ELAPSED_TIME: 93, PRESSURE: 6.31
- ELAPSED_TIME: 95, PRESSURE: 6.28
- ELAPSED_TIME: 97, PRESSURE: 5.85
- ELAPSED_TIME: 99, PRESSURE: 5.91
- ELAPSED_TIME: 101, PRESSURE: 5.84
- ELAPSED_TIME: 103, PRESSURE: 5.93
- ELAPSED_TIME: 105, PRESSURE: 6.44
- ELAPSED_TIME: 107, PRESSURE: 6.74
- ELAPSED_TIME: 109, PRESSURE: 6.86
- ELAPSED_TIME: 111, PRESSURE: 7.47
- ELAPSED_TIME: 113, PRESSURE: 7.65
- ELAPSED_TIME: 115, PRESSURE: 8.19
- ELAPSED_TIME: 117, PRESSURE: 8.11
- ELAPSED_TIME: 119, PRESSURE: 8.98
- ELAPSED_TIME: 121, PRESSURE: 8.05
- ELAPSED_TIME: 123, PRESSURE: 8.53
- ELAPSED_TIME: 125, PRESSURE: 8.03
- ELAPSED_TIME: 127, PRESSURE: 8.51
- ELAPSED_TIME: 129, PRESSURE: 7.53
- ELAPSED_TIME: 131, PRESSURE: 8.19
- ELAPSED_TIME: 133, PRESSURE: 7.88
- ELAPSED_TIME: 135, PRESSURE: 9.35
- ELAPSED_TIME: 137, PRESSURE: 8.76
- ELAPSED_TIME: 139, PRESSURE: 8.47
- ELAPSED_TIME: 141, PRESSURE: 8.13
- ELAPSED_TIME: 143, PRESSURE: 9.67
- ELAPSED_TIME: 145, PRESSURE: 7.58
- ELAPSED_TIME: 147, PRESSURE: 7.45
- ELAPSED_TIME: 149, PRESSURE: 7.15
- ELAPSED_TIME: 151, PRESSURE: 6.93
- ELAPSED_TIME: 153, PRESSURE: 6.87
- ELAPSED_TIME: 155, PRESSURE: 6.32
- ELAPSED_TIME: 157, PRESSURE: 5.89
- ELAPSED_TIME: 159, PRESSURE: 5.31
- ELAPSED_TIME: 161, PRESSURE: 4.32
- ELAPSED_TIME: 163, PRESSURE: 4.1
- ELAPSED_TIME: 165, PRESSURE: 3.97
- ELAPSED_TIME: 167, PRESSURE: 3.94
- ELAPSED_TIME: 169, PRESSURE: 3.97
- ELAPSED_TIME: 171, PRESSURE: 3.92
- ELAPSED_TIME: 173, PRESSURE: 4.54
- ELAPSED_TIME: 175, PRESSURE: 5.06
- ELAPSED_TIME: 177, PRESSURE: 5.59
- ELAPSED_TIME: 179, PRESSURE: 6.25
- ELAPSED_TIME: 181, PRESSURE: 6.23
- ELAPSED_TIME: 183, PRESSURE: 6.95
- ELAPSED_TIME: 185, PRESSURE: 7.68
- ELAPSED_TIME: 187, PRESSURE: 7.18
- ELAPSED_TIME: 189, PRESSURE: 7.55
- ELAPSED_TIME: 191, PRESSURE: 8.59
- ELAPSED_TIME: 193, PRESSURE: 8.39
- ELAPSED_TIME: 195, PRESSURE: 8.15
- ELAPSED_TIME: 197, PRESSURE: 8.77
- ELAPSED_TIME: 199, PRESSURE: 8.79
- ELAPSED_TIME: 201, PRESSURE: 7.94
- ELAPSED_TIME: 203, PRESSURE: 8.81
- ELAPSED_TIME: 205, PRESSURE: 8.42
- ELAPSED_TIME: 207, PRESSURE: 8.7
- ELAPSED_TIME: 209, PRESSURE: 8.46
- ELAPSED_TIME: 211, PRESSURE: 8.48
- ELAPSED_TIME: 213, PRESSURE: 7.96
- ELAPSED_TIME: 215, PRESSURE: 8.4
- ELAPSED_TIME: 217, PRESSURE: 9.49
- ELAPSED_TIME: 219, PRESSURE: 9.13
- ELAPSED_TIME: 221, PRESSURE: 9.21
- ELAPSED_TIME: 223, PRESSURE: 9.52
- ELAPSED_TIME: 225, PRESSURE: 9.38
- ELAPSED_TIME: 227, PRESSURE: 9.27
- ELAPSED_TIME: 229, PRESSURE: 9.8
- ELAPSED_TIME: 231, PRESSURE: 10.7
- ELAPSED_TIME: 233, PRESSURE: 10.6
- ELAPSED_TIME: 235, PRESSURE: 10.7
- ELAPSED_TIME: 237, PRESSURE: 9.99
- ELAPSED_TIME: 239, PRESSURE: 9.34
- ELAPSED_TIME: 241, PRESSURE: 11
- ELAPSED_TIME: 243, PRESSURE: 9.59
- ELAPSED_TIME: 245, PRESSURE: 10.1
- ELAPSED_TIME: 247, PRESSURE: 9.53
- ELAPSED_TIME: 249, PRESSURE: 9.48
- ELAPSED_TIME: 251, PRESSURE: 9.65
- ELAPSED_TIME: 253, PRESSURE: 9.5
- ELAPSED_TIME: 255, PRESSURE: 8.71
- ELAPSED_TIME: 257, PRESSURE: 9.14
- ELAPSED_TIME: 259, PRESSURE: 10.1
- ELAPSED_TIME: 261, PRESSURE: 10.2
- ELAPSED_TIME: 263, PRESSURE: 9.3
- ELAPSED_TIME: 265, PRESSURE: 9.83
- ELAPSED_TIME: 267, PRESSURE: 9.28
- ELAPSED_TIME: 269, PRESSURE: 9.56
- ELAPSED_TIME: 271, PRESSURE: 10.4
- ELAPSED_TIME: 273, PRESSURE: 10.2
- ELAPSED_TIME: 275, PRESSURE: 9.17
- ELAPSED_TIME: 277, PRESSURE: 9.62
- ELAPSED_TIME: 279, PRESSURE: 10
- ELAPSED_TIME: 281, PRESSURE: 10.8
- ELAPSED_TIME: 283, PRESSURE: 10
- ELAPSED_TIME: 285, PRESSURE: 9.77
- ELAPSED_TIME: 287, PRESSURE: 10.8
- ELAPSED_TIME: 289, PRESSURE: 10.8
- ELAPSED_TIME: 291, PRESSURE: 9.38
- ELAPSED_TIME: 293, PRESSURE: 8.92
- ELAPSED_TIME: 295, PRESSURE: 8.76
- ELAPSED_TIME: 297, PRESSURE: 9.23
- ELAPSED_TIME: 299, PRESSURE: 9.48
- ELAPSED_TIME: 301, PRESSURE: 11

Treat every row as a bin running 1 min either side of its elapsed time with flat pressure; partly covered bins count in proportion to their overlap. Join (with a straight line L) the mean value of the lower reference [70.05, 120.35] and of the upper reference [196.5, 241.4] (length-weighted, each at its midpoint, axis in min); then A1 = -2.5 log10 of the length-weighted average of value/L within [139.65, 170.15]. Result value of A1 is 0.303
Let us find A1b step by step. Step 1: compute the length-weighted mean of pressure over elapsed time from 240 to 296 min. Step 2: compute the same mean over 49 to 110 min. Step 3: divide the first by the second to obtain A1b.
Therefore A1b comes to 1.37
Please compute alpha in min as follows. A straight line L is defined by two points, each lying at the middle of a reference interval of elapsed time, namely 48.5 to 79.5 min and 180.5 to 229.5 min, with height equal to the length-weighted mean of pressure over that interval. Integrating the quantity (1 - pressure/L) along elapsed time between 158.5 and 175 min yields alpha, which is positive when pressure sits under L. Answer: 7.9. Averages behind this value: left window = 7.57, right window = 8.46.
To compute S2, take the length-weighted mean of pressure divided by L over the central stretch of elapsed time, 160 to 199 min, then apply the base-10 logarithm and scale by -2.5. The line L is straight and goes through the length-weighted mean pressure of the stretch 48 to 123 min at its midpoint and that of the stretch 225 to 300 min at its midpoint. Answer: 0.38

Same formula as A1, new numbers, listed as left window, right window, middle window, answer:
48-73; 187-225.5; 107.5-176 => 0.17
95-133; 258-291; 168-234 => 0.12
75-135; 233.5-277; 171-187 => 0.39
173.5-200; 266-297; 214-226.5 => -0.13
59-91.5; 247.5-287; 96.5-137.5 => 0.06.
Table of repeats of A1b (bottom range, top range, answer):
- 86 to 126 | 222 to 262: 1.38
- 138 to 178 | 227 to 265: 1.65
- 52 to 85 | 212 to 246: 1.28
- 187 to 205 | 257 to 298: 1.18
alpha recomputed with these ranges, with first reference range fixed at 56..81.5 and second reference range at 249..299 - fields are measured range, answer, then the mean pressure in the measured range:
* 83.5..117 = 4.69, 6.79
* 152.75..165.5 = 4.93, 5.21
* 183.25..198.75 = 1.42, 8.03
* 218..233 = -0.72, 9.64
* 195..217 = 1.20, 8.5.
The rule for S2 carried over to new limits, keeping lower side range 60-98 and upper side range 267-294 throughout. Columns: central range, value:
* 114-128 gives -0.07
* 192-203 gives 0.05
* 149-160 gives 0.29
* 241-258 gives 0.00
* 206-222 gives 0.04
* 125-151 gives -0.02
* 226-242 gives -0.10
